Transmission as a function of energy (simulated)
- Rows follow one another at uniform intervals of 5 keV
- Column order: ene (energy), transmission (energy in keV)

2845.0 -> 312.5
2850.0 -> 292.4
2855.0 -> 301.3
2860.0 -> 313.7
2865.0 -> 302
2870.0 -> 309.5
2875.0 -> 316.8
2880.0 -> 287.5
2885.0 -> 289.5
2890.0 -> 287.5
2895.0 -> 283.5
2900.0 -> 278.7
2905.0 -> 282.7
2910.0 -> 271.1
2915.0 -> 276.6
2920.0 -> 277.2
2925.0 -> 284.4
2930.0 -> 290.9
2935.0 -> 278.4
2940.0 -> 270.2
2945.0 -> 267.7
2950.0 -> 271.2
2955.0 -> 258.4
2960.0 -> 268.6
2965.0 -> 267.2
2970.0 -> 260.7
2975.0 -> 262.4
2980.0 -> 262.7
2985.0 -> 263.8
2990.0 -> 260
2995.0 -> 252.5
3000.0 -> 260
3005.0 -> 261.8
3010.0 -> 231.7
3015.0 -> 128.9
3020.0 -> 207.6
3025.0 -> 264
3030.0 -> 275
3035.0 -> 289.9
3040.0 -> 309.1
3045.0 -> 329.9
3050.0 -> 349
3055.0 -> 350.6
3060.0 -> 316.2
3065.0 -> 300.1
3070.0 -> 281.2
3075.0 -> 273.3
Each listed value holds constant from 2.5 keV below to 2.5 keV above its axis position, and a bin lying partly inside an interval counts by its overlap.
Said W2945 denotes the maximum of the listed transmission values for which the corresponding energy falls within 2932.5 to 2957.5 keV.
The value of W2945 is 278.4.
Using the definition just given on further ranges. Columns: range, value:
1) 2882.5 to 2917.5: 289.5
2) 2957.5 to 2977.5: 268.6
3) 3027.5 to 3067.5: 350.6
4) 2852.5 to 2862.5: 313.7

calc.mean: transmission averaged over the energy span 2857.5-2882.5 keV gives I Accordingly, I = 306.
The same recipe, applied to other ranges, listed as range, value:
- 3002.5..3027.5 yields 219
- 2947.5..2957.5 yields 265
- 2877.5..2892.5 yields 288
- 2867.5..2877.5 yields 313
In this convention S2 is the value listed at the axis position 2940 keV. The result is 270.2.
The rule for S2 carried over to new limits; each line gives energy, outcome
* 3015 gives 128.9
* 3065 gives 300.1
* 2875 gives 316.8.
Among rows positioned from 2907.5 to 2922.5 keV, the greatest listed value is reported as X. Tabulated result 277.2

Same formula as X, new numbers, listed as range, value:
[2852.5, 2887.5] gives 316.8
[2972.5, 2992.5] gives 263.8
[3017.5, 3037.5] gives 289.9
